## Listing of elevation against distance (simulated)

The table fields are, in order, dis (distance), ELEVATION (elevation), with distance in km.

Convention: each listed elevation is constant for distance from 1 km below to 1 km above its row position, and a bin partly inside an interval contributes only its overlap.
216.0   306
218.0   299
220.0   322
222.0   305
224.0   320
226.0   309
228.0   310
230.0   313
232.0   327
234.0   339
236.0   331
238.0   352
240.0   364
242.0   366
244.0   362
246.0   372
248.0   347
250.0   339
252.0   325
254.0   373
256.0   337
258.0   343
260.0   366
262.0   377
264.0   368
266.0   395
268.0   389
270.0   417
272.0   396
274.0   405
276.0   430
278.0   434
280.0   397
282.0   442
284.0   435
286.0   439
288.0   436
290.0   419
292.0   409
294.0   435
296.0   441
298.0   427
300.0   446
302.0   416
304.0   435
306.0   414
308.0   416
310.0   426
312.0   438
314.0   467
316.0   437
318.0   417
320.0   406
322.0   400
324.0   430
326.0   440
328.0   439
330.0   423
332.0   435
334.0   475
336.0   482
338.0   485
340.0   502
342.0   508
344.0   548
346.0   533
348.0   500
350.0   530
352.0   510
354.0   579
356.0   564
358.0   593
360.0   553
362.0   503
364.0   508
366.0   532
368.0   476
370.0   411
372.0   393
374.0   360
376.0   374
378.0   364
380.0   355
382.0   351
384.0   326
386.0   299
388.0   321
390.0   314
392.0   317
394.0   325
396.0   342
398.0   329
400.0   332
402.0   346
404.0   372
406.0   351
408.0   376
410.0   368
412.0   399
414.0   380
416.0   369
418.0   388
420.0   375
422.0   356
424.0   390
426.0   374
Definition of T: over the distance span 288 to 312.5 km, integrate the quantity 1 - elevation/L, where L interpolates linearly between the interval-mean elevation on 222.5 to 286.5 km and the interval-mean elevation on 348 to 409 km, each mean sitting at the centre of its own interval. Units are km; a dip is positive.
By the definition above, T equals -2.72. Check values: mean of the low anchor 368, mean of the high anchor 412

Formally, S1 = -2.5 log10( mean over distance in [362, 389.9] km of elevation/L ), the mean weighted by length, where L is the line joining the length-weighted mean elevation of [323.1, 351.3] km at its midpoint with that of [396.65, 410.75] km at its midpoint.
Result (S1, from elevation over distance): 0.05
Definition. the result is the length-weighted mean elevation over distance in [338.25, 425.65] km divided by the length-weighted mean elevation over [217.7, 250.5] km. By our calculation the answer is 1.25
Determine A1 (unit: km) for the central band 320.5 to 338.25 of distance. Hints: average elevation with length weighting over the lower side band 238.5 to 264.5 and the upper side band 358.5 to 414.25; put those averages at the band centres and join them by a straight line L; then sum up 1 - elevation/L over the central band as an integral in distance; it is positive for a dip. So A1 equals -3.4 km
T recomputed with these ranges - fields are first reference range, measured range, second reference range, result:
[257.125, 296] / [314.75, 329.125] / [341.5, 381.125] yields 0.8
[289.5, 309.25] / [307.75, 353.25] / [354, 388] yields -3.6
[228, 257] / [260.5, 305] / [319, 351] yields -1.9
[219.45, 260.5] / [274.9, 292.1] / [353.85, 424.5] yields -3.5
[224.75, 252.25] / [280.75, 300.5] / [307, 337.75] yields -1.6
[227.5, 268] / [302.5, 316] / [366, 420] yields -2.9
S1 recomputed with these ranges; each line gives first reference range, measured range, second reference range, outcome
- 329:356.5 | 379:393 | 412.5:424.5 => 0.30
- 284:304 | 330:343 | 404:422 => -0.16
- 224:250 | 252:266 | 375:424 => -0.06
